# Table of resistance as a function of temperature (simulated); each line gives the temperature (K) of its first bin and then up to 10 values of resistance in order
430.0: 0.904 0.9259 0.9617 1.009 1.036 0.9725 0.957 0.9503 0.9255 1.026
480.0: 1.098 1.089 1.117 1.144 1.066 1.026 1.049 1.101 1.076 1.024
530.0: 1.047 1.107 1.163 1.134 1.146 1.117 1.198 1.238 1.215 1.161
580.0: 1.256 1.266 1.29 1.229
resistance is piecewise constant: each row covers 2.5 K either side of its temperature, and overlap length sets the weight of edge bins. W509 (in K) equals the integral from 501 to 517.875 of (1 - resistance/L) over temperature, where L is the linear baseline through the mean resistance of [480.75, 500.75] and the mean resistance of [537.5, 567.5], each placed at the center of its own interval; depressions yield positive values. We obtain 0.98 K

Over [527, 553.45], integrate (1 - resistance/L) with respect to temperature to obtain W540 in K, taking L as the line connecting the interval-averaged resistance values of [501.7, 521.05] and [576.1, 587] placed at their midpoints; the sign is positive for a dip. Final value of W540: 0.5 K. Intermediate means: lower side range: 1.06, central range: 1.12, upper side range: 1.25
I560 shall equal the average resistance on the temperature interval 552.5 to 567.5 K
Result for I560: 1.18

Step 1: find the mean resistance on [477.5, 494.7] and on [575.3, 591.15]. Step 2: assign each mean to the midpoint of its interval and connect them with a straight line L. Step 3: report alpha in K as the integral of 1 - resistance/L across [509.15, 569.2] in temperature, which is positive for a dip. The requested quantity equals 3.4 K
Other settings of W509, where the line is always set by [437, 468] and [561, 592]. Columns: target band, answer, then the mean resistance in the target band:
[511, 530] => 1.0 K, 1.06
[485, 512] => -0.2 K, 1.08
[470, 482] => 0.0 K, 1.03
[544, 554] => 0.3 K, 1.14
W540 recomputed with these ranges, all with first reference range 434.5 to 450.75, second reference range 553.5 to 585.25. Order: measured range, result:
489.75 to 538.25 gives 1.5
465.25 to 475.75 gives 0.7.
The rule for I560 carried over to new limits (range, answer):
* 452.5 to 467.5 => 0.96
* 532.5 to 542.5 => 1.14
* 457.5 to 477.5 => 0.965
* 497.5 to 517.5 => 1.06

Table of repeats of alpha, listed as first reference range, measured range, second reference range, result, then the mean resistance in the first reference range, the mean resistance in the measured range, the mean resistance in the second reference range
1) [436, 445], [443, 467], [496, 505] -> 0.17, 0.969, 0.985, 1.07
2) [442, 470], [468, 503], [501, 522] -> -1.50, 0.979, 1.07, 1.06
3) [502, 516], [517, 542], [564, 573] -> 0.67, 1.05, 1.08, 1.22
